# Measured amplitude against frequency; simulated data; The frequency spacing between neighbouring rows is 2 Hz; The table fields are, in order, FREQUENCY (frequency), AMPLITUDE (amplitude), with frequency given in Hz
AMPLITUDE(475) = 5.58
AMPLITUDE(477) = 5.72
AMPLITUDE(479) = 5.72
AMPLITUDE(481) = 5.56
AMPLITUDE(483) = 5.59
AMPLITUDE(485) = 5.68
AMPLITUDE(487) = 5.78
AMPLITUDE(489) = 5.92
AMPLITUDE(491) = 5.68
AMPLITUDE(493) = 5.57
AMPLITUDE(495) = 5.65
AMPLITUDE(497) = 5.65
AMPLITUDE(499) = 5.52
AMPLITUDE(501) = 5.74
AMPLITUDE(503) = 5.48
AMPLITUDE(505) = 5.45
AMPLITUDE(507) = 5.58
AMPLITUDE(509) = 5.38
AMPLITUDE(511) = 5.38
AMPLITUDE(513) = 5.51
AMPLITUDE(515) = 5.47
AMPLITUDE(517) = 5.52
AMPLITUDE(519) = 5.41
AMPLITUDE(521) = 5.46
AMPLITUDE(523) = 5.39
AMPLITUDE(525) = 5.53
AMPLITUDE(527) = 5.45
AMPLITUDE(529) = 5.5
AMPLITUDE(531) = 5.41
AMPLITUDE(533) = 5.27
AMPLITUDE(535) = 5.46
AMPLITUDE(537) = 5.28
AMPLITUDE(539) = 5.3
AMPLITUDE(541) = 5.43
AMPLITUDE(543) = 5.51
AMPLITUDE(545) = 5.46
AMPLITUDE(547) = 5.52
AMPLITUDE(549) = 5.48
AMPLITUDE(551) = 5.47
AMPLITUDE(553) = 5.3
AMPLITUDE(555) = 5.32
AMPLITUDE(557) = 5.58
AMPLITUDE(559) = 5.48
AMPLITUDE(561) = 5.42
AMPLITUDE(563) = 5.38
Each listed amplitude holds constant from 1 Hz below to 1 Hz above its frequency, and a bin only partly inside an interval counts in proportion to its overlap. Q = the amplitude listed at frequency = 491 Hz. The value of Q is 5.68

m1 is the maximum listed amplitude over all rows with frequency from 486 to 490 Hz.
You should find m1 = 5.92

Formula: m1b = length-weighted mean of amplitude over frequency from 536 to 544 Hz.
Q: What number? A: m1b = 5.38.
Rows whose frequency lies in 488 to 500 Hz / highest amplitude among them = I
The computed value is 5.92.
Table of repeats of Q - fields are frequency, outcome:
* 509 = 5.38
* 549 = 5.48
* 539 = 5.3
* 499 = 5.52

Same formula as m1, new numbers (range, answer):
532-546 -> 5.51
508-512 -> 5.38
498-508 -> 5.74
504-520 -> 5.58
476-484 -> 5.72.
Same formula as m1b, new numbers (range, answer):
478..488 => 5.67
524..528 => 5.49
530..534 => 5.34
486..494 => 5.74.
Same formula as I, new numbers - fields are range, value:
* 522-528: 5.53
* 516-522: 5.52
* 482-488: 5.78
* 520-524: 5.46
